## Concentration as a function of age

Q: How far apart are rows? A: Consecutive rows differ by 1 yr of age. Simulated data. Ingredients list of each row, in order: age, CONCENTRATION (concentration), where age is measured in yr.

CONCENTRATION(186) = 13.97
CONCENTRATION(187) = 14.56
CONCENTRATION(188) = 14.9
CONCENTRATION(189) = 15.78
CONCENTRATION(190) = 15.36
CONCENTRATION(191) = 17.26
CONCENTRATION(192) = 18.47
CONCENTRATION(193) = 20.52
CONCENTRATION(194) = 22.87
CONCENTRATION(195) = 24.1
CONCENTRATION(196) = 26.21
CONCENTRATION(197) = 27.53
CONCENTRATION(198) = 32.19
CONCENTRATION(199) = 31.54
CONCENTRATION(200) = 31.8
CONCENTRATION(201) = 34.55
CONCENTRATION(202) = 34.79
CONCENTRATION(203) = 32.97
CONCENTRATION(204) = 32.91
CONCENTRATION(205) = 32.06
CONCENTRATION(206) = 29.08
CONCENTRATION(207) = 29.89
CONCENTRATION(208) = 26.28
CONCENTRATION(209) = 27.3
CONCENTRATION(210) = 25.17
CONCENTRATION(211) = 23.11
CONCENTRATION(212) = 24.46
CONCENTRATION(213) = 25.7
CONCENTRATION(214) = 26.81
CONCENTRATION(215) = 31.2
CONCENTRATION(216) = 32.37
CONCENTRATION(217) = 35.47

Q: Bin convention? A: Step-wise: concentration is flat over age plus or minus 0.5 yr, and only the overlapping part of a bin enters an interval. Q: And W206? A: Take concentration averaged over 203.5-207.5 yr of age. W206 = 31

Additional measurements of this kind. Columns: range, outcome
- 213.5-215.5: 29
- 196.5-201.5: 31.5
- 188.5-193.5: 17.5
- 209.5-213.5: 24.6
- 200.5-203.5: 34.1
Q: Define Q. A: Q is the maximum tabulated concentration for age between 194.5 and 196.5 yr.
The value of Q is 26.21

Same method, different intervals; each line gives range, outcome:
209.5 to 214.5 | 26.81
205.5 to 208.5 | 29.89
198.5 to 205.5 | 34.79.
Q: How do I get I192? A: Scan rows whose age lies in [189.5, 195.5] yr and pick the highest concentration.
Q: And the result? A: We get 24.1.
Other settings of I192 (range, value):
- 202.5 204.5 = 32.97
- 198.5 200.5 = 31.8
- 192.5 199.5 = 32.19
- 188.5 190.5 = 15.78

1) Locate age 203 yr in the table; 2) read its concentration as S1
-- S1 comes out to 32.97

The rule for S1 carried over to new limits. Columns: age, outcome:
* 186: 13.97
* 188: 14.9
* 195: 24.1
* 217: 35.47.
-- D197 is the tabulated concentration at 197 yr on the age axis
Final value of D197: 27.53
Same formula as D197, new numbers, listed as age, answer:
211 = 23.11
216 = 32.37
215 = 31.2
